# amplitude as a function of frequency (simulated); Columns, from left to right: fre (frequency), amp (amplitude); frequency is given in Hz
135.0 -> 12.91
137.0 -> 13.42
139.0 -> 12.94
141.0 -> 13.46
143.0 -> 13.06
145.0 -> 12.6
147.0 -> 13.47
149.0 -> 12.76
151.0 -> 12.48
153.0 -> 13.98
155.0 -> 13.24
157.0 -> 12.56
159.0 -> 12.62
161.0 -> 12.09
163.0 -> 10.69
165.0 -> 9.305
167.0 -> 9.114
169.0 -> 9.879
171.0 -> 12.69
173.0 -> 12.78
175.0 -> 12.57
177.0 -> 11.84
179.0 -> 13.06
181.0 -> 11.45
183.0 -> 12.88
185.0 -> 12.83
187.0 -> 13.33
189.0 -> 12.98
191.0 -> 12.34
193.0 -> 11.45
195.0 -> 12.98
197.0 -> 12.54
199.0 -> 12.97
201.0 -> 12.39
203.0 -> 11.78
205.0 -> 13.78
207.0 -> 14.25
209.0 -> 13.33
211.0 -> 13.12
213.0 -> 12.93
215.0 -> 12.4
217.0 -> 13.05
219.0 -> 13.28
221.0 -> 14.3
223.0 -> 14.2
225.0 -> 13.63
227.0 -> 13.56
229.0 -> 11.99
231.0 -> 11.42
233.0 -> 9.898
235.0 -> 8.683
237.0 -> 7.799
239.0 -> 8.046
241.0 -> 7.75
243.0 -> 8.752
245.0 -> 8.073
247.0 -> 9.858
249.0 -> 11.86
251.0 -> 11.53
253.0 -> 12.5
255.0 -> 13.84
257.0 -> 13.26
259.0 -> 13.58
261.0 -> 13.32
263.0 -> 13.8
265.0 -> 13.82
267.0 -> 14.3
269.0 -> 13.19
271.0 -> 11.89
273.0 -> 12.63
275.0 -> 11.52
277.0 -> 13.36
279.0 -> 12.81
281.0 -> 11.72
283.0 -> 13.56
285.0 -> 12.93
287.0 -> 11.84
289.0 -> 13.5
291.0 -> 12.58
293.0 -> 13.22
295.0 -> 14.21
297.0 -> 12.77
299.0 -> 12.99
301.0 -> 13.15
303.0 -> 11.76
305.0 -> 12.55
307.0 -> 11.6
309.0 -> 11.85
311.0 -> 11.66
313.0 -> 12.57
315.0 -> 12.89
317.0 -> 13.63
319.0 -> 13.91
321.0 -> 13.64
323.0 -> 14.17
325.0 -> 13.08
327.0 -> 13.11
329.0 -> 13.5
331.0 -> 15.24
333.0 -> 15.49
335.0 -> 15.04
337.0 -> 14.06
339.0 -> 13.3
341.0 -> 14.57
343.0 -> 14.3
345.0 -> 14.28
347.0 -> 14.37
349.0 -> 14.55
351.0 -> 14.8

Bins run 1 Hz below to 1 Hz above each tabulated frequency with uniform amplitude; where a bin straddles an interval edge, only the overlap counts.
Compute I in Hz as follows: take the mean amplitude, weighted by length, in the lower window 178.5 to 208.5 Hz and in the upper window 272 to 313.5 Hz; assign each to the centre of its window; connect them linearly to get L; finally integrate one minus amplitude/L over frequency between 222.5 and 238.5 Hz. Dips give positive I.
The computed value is 1.9 Hz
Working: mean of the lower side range 12.7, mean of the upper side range 12.6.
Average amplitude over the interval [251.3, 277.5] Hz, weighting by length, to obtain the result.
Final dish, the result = 13.1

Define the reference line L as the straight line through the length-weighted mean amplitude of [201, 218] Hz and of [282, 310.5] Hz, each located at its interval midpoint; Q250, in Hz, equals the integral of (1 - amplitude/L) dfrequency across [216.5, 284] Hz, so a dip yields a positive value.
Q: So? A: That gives 4.9 Hz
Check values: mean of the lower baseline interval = 13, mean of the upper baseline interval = 12.7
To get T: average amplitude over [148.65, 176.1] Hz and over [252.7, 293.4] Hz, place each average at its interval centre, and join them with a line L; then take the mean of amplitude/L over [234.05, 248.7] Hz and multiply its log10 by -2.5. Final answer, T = 0.42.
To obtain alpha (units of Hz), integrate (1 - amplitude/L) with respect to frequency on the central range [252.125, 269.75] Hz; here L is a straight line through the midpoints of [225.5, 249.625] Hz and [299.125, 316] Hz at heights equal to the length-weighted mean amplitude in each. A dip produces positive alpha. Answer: -4.7 Hz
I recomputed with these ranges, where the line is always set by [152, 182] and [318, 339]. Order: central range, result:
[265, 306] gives 1.9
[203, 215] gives -0.8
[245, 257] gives 1.2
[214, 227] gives -0.9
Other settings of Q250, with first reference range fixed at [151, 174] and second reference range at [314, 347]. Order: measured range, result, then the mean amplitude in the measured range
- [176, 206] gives -1.1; 12.6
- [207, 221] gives -0.8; 13.2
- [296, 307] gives 0.9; 12.5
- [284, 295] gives 0.4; 12.9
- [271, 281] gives 0.6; 12.4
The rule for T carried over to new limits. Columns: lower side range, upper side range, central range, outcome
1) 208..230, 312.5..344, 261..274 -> 0.022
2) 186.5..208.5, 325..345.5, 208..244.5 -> 0.138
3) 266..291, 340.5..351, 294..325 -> 0.053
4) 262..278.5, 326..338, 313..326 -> 0.052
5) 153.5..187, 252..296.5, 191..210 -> -0.047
